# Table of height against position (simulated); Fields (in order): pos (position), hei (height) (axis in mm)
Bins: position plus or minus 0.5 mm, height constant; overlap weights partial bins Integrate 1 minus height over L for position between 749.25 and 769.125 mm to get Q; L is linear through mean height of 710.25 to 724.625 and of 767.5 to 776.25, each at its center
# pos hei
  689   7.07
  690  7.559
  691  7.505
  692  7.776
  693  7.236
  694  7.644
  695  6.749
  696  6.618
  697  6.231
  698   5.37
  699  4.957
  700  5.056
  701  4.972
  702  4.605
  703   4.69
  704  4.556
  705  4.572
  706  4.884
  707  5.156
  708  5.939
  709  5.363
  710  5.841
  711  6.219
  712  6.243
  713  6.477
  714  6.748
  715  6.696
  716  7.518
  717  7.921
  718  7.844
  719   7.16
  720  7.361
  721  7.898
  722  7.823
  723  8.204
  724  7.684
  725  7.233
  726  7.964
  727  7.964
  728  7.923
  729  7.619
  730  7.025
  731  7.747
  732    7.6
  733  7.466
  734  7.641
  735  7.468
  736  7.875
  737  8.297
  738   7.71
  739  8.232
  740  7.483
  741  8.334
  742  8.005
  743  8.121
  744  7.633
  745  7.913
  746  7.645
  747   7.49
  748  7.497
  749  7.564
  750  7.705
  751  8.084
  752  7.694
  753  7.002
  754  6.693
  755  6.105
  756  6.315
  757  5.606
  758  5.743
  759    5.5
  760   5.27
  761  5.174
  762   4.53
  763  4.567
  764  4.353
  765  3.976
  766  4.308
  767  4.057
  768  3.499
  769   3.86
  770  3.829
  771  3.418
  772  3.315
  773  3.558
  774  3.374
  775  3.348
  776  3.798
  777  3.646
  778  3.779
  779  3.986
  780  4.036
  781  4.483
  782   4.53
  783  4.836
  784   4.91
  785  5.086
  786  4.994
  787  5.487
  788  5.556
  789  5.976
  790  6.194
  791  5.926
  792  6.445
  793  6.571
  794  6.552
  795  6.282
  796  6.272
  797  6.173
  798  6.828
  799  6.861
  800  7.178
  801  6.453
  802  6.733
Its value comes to -4.8 mm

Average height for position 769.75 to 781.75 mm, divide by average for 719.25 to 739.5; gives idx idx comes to 0.48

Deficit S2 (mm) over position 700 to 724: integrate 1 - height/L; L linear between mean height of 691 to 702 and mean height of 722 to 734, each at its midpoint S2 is 2.4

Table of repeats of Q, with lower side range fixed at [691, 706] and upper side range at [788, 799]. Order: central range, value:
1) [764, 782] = 6.9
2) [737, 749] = -3.5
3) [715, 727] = -3.5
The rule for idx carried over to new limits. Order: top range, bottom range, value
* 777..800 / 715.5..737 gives 0.72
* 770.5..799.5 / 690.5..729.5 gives 0.77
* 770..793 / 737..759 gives 0.63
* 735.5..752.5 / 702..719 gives 1.30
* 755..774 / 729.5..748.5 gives 0.58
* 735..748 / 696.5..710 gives 1.53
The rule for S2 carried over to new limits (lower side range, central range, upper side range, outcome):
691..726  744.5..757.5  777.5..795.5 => -3.0 mm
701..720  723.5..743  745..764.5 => -4.9 mm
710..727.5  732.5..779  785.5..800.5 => 5.9 mm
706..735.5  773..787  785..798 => 4.4 mm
